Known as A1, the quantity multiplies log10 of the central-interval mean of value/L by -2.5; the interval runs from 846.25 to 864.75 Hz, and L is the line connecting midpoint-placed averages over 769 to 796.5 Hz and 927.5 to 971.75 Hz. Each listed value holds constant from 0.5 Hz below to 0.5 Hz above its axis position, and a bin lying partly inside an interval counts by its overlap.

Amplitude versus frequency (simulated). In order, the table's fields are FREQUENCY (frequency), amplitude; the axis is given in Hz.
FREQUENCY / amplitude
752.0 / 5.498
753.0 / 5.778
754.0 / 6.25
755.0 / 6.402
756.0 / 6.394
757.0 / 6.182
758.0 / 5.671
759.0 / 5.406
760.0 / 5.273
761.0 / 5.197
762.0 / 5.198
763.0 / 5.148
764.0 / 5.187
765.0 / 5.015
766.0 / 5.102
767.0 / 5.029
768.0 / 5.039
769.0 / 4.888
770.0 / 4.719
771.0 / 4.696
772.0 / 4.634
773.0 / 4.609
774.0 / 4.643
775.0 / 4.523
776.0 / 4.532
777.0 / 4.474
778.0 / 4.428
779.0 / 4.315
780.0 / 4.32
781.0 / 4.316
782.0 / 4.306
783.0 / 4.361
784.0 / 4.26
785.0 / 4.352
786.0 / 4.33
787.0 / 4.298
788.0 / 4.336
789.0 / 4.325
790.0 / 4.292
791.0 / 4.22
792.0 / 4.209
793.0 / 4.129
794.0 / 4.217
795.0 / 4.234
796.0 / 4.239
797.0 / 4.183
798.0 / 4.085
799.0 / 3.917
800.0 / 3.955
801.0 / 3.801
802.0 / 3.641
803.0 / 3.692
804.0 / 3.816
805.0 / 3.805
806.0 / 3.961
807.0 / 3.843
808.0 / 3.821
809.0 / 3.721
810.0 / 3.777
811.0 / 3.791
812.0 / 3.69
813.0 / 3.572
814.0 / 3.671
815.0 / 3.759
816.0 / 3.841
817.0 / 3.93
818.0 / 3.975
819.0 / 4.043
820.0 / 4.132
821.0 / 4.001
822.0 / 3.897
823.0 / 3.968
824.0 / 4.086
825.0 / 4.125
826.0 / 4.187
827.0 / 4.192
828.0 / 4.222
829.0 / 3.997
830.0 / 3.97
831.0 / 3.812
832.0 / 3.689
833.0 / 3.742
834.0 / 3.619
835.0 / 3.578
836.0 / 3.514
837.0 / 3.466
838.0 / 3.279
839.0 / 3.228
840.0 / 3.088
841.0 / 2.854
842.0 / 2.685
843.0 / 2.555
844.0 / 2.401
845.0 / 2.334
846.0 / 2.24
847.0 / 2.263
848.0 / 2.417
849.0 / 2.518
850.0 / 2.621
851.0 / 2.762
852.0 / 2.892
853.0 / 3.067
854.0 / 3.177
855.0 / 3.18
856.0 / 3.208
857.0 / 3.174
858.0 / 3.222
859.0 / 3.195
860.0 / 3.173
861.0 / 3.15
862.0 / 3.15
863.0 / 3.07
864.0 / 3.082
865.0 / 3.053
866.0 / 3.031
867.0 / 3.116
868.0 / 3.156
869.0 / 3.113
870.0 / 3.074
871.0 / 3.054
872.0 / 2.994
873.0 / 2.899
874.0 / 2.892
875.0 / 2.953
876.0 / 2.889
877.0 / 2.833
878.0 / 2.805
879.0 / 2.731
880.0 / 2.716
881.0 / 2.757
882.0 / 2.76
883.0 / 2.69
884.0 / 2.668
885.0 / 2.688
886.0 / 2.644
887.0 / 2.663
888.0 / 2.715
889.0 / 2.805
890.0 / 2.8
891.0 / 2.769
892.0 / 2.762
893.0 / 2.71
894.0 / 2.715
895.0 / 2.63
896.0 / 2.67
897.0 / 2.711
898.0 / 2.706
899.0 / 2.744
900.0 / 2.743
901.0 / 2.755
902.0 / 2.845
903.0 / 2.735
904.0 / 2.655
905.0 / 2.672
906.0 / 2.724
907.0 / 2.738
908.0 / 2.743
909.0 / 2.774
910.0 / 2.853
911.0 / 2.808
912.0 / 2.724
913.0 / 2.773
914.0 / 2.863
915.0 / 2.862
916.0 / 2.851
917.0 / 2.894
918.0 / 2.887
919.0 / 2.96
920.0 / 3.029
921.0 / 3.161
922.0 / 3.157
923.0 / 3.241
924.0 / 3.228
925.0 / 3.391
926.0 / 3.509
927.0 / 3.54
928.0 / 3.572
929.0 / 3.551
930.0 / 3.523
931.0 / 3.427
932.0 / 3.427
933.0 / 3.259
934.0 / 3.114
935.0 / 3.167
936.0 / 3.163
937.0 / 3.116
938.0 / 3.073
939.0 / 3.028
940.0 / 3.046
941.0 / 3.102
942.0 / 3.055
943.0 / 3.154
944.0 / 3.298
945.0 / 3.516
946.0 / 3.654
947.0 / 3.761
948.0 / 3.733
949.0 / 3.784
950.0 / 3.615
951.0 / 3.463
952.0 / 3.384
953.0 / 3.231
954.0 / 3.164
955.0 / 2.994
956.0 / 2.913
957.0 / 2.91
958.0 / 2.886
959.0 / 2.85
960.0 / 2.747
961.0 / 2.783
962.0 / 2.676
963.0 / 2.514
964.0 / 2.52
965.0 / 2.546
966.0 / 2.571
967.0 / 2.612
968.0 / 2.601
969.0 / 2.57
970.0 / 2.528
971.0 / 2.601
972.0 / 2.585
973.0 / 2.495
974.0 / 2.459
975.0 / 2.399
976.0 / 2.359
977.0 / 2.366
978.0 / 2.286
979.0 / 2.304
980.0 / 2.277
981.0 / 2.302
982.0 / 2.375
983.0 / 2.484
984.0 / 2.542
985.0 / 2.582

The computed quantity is 0.28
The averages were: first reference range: 4.39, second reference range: 3.09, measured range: 2.95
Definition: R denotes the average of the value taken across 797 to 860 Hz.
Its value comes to 3.5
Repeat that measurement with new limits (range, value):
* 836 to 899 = 2.87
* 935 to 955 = 3.32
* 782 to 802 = 4.19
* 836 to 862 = 2.9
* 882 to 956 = 3.03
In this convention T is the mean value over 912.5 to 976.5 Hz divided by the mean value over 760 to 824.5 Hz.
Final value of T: 0.7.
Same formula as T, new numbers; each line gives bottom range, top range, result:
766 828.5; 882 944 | 0.71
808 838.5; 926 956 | 0.87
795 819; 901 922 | 0.73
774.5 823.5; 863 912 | 0.69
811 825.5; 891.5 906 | 0.70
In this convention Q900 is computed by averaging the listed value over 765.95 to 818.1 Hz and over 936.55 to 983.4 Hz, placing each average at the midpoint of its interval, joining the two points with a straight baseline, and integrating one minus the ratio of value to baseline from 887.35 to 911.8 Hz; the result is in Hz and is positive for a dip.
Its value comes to 4.41 Hz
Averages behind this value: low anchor 4.19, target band 2.74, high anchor 2.87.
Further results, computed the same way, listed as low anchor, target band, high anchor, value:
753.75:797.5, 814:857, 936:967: 8.3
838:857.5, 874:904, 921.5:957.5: 2.7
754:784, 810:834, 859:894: 0.2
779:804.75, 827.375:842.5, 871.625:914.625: 0.2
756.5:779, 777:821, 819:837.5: 3.7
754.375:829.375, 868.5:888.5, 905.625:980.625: 4.2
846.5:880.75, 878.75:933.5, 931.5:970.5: 1.9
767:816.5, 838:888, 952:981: 9.5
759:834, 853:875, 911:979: 3.5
